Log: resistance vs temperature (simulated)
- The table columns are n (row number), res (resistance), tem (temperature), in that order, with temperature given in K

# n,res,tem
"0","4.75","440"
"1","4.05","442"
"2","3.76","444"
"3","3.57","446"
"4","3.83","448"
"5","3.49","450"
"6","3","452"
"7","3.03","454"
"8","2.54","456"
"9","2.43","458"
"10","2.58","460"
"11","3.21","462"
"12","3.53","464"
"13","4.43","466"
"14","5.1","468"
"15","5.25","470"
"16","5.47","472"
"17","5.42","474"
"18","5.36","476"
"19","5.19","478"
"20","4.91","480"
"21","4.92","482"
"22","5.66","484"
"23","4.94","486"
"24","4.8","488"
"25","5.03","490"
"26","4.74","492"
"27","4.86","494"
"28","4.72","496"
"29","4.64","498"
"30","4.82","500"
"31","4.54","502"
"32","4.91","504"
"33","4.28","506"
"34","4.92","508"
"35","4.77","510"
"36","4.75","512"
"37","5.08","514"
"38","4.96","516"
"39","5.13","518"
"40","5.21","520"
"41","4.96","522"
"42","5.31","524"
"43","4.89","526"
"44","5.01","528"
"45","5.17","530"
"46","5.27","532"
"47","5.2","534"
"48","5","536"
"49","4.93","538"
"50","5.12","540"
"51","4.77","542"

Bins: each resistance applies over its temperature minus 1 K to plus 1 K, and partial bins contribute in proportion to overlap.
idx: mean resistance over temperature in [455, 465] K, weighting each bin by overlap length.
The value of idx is 2.86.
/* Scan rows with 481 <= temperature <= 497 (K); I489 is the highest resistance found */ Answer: 5.66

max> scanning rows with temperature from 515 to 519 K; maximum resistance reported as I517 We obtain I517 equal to 5.13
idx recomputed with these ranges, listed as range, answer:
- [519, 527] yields 5.09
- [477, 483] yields 5.01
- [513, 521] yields 5.09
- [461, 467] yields 3.72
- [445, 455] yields 3.38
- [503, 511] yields 4.72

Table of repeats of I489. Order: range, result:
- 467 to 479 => 5.47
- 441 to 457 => 4.05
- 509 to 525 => 5.31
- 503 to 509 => 4.92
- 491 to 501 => 4.86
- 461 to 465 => 3.53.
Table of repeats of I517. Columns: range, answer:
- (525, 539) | 5.27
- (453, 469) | 5.1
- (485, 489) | 4.94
